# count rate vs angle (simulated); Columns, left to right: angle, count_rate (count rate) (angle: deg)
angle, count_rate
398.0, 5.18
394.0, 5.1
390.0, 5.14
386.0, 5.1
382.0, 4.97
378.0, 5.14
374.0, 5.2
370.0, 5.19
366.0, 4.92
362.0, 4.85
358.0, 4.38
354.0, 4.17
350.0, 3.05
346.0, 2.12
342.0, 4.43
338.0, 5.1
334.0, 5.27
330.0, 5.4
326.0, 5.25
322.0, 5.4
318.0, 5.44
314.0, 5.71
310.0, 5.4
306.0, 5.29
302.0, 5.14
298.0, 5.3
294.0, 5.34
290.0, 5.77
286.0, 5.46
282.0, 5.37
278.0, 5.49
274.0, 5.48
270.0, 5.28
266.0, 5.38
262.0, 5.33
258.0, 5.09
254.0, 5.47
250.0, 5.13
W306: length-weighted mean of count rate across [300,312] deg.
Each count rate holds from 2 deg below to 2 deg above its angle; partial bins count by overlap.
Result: 5.28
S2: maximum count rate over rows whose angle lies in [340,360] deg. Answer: 4.43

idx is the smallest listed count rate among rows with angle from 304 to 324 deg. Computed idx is 5.29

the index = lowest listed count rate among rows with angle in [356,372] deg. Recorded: 4.38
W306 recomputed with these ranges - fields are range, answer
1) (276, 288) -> 5.44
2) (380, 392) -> 5.07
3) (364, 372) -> 5.05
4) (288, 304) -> 5.39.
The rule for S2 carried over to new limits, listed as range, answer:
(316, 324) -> 5.44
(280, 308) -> 5.77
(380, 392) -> 5.14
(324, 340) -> 5.4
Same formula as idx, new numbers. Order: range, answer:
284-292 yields 5.46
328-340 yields 5.1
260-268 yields 5.33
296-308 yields 5.14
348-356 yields 3.05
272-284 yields 5.37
